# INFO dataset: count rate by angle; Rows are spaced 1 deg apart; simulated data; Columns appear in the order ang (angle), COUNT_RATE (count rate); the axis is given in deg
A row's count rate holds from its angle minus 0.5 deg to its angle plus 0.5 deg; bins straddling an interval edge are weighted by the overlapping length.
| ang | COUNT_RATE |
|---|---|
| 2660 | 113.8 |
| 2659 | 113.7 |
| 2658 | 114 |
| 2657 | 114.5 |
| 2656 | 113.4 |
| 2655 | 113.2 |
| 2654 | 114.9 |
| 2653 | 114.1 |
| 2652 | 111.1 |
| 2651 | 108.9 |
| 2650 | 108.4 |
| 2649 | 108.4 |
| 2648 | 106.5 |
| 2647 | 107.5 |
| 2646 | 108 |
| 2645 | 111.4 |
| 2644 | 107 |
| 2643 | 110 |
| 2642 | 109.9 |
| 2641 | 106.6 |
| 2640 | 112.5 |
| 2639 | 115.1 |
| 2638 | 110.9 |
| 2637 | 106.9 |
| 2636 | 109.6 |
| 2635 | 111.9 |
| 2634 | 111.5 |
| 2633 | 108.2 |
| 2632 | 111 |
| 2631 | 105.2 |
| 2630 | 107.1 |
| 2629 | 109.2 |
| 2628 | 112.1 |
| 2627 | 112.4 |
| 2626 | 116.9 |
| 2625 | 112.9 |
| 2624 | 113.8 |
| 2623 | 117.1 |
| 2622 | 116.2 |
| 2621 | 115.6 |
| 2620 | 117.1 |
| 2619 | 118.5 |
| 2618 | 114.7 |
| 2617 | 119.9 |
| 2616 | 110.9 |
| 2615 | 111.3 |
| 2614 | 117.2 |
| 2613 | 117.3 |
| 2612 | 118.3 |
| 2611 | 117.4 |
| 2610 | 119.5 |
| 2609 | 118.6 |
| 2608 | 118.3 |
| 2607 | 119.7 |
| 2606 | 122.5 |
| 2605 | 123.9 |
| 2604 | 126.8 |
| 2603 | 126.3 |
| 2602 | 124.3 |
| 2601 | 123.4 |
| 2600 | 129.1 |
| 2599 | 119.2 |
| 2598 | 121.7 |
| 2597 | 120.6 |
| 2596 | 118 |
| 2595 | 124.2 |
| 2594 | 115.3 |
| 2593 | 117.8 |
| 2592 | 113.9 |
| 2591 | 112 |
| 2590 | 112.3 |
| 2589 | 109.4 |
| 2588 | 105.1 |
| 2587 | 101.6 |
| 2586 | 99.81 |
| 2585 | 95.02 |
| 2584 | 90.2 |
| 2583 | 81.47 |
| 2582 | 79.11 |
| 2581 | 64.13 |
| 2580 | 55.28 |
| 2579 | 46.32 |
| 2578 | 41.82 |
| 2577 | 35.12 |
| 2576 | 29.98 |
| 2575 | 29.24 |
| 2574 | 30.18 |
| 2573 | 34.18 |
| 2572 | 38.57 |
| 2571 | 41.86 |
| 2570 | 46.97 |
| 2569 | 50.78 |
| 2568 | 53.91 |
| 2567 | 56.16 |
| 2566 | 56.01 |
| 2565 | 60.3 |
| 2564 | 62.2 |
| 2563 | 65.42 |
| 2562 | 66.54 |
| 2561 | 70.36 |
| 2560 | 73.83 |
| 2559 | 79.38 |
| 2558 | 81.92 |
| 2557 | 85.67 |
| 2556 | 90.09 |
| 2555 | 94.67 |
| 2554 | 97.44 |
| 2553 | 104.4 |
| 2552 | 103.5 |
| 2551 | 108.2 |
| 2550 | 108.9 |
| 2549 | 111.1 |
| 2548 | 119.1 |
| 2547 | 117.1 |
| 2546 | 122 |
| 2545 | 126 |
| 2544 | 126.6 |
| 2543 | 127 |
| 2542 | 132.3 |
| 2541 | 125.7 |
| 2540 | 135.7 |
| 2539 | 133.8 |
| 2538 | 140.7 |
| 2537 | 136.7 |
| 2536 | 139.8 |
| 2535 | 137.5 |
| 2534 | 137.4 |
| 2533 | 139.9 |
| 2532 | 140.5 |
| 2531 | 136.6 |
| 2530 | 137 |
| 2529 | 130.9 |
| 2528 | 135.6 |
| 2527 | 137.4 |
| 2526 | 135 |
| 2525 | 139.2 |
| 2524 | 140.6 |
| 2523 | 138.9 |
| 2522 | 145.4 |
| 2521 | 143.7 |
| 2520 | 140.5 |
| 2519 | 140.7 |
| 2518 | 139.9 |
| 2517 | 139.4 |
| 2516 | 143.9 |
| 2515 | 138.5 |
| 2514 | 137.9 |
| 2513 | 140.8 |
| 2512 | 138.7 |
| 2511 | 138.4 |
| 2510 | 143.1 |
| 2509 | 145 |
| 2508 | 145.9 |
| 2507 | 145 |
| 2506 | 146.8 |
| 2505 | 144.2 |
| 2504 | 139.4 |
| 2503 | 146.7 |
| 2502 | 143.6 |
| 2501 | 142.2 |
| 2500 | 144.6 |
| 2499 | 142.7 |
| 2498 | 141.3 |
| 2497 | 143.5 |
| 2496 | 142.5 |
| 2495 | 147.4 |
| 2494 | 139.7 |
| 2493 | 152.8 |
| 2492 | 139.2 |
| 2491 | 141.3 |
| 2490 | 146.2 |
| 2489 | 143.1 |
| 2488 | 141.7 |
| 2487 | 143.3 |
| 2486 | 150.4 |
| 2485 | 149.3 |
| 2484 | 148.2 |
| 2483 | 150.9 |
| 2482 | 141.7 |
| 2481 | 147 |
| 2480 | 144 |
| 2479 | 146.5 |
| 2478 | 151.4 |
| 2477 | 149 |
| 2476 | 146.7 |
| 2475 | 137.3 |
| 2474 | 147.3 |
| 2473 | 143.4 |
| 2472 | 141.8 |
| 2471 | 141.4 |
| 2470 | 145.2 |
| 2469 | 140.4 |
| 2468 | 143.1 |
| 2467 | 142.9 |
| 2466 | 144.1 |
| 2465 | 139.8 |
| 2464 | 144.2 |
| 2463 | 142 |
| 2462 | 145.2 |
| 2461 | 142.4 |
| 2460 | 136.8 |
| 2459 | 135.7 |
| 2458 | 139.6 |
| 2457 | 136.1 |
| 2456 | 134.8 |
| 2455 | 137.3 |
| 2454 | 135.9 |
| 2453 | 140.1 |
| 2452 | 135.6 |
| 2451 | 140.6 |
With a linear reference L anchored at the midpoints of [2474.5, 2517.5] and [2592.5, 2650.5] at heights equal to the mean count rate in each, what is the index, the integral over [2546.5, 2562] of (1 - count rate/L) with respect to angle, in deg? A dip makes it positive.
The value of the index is 4.2 deg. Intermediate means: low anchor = 144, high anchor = 115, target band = 95.4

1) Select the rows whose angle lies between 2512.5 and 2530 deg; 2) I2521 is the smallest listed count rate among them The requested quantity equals 130.9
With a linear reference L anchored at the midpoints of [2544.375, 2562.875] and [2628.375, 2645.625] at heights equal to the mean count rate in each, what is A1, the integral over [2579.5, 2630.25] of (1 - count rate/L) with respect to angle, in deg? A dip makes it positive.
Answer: -3.32 deg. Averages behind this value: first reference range 97.3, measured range 112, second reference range 110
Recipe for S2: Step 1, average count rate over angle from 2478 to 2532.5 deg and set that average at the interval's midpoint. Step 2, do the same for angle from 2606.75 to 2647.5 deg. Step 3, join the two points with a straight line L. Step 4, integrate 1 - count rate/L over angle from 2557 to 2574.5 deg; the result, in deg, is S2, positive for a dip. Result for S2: 9.6 deg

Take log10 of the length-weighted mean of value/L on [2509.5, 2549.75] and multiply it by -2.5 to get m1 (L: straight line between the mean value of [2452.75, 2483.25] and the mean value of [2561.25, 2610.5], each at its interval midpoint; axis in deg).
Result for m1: -0.19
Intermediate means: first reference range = 142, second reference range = 86.7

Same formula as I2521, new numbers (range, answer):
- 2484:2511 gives 138.4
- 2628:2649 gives 105.2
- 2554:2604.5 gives 29.24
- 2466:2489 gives 137.3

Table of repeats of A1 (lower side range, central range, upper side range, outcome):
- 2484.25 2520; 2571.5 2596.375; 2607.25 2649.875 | 8.9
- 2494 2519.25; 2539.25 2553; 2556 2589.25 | -3.5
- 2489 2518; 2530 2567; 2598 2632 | 7.0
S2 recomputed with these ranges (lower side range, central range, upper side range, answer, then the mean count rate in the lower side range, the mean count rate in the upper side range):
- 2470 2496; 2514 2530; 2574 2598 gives -2.1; 145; 86.4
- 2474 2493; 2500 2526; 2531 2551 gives -0.9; 146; 129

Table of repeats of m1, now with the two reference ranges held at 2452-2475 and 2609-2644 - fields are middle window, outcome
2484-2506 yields -0.07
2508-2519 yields -0.07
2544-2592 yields 0.49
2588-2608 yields -0.02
